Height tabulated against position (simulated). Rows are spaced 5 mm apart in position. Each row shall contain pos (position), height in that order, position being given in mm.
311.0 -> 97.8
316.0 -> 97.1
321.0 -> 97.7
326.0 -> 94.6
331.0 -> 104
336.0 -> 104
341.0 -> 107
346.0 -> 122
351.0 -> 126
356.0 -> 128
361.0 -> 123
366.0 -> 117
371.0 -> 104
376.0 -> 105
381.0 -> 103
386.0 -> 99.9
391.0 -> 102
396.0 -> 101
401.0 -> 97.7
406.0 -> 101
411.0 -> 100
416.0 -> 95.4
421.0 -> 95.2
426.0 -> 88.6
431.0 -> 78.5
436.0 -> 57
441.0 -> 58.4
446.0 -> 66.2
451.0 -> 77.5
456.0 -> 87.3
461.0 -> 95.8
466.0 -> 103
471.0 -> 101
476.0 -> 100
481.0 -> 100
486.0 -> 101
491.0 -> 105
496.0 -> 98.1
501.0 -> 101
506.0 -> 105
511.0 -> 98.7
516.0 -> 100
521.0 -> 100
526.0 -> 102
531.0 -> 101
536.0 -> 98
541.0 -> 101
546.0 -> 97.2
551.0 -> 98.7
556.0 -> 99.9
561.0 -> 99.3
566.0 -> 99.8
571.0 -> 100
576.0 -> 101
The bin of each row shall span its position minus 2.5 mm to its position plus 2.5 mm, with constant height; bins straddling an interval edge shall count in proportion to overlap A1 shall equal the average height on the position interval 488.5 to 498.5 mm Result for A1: 102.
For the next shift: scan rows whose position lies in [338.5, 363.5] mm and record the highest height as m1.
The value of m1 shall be 128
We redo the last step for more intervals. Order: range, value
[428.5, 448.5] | 78.5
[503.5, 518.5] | 105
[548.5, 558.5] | 99.9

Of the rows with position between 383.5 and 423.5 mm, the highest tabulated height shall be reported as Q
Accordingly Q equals 102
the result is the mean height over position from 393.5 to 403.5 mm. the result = 99.3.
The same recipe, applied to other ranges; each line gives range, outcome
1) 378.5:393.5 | 102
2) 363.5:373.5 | 110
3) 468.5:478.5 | 100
